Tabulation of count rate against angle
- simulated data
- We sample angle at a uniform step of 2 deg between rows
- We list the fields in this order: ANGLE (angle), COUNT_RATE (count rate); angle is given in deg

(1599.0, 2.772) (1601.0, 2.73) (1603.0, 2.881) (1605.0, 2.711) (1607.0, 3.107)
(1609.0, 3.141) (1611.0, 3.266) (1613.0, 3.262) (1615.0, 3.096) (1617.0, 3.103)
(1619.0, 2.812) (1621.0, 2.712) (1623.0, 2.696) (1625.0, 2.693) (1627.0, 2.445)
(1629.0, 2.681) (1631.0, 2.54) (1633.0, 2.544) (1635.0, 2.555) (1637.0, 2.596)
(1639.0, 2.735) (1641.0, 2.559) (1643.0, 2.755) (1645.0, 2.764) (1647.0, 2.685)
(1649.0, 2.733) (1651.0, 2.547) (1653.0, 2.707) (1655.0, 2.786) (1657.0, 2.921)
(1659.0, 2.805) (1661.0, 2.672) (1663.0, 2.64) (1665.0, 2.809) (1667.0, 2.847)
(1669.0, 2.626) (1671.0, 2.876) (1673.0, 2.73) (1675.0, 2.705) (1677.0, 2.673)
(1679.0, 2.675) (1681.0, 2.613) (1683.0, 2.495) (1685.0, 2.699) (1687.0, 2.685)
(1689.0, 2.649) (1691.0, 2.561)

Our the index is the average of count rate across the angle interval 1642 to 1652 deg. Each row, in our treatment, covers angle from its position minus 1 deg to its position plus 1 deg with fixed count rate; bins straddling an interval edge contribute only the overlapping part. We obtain 2.7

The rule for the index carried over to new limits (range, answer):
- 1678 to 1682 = 2.64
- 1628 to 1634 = 2.59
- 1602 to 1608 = 2.9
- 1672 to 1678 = 2.7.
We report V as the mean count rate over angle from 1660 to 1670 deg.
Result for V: 2.72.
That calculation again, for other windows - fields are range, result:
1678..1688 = 2.63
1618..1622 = 2.76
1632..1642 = 2.6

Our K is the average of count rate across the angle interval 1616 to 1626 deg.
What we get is 2.8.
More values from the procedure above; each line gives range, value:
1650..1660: 2.75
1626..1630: 2.56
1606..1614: 3.19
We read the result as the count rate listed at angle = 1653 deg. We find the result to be 2.707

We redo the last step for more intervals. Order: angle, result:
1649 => 2.733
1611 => 3.266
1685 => 2.699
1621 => 2.712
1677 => 2.673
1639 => 2.735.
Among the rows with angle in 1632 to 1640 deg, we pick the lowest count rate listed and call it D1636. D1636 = 2.544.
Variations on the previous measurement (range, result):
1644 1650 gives 2.685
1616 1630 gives 2.445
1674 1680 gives 2.673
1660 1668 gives 2.64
